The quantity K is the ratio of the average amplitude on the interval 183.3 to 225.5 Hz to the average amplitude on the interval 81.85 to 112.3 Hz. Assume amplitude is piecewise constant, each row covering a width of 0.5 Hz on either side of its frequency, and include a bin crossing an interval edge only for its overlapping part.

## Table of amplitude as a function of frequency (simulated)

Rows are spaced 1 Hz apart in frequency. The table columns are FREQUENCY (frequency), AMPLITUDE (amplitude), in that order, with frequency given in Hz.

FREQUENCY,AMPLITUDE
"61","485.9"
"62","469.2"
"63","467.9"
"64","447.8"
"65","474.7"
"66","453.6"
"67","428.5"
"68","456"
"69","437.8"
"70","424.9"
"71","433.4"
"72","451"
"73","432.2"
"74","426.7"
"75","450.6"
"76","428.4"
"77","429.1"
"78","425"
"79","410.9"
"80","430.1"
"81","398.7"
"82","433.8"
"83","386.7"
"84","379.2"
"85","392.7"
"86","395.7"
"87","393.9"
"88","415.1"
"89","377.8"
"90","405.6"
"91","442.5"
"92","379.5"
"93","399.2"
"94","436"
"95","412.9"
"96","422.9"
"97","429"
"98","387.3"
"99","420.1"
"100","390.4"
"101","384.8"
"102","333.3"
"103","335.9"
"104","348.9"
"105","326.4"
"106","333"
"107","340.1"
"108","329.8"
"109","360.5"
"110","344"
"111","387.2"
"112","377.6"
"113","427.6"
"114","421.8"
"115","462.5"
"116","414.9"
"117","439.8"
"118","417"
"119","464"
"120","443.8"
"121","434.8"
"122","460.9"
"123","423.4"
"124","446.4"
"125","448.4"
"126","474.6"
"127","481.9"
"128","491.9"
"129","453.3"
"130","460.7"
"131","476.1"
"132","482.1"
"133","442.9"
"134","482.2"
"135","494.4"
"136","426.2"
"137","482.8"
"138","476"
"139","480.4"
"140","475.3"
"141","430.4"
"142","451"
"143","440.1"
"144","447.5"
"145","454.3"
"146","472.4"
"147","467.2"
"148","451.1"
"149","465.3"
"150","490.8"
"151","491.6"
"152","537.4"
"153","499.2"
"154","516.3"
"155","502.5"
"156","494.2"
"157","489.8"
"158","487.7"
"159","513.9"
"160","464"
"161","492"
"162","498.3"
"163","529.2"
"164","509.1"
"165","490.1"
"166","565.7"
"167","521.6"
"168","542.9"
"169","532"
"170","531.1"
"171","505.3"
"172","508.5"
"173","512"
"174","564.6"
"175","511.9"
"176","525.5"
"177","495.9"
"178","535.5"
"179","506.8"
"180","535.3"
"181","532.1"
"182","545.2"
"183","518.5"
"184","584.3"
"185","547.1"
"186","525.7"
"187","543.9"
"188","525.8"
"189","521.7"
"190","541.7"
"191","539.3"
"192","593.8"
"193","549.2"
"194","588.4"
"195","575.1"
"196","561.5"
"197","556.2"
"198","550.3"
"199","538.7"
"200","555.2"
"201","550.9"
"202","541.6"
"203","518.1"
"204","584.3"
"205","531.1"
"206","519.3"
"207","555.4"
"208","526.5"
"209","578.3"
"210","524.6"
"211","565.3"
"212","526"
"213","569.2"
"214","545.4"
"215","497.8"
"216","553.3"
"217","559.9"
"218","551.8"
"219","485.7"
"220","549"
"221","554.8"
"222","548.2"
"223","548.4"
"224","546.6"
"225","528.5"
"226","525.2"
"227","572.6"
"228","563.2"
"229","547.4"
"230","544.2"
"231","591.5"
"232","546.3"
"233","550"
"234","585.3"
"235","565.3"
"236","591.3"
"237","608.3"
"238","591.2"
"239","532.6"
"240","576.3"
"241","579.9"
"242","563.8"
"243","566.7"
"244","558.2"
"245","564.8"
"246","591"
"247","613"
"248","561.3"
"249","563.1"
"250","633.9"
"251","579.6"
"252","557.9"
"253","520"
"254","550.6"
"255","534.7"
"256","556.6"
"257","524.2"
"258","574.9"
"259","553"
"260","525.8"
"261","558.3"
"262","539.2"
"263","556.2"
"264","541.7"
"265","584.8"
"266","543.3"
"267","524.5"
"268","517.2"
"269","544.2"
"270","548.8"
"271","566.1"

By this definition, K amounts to 1.43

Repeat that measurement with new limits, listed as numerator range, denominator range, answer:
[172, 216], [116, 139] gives 1.18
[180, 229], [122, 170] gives 1.13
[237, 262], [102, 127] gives 1.40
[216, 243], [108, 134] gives 1.28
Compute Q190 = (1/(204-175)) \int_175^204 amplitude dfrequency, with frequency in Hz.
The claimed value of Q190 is 543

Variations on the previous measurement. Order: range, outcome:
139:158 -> 477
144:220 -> 526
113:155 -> 463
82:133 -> 410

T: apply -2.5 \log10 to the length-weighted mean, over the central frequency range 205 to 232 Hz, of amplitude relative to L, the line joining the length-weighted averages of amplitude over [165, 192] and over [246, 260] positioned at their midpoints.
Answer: 0.007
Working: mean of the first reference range 532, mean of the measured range 545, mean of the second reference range 563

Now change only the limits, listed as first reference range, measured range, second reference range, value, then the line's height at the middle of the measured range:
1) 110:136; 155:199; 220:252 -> -0.05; 504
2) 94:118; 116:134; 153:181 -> -0.07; 426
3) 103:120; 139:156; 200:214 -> -0.07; 447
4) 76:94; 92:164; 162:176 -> 0.06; 467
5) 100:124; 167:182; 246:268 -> -0.13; 464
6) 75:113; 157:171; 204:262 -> -0.08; 474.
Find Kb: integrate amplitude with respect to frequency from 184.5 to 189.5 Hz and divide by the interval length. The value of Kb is 533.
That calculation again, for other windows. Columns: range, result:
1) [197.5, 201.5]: 549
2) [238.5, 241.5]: 563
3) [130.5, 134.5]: 471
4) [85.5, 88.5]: 402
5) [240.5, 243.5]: 570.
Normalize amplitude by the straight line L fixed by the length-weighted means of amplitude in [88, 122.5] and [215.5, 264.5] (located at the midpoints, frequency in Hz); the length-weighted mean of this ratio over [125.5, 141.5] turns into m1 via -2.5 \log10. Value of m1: -0.09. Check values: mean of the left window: 397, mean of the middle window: 469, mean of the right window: 559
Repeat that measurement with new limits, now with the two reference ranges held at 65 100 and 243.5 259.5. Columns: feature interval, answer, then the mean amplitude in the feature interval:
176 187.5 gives -0.060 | 533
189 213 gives -0.060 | 551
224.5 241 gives -0.030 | 564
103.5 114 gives 0.220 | 361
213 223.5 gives -0.010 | 541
